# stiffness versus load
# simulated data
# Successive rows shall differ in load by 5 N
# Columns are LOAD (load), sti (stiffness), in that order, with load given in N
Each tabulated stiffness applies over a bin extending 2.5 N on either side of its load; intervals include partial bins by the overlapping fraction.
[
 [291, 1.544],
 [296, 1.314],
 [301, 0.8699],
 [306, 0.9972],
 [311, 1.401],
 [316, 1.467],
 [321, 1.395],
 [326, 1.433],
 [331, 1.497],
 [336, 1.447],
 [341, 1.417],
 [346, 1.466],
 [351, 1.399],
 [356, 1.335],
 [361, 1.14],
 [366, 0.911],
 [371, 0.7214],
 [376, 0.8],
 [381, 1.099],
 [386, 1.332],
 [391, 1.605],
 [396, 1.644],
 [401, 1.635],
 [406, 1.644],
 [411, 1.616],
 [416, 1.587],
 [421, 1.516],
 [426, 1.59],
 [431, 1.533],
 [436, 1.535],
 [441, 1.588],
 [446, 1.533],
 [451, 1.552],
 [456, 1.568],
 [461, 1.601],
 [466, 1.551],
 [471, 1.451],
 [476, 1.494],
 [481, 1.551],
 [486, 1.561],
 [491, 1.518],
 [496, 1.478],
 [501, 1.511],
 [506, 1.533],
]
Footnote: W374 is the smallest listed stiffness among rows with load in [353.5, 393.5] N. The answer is 0.7214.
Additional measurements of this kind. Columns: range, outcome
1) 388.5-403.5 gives 1.605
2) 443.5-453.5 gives 1.533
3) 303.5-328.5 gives 0.9972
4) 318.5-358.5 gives 1.335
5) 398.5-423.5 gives 1.516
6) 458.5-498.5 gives 1.451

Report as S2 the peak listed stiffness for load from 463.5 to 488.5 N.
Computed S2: 1.561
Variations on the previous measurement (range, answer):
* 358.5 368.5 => 1.14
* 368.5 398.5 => 1.644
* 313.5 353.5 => 1.497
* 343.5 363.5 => 1.466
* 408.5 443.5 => 1.616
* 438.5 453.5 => 1.588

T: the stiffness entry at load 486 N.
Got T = 1.561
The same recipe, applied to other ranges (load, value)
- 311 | 1.401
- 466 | 1.551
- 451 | 1.552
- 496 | 1.478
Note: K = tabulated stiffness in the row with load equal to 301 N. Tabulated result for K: 0.8699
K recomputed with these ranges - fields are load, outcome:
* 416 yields 1.587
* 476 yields 1.494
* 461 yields 1.601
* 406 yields 1.644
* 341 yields 1.417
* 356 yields 1.335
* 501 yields 1.511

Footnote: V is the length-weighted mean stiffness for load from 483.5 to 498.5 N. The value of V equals 1.52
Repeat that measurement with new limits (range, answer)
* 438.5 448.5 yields 1.56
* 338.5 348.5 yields 1.44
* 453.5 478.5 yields 1.53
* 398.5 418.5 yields 1.62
